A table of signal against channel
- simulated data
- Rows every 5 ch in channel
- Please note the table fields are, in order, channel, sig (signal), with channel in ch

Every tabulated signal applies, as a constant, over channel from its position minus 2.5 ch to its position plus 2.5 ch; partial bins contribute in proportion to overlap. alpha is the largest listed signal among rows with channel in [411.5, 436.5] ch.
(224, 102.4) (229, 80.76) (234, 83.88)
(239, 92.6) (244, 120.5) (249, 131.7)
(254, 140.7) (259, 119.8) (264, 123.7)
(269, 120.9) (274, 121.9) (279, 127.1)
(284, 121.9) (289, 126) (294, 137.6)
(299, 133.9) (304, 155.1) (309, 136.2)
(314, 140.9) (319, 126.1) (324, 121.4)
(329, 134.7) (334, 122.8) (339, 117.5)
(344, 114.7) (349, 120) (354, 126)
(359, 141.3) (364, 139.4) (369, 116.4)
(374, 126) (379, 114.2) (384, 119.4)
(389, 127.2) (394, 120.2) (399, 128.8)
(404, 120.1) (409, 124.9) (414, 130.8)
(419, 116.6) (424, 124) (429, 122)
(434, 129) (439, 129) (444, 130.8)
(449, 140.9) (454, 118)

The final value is 130.8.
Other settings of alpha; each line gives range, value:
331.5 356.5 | 126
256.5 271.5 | 123.7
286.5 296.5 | 137.6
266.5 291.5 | 127.1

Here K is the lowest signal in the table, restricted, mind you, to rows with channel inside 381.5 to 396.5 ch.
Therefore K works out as 119.4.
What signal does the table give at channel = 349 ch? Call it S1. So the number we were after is 120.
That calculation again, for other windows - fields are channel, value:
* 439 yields 129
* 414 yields 130.8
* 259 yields 119.8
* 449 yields 140.9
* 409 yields 124.9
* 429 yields 122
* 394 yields 120.2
